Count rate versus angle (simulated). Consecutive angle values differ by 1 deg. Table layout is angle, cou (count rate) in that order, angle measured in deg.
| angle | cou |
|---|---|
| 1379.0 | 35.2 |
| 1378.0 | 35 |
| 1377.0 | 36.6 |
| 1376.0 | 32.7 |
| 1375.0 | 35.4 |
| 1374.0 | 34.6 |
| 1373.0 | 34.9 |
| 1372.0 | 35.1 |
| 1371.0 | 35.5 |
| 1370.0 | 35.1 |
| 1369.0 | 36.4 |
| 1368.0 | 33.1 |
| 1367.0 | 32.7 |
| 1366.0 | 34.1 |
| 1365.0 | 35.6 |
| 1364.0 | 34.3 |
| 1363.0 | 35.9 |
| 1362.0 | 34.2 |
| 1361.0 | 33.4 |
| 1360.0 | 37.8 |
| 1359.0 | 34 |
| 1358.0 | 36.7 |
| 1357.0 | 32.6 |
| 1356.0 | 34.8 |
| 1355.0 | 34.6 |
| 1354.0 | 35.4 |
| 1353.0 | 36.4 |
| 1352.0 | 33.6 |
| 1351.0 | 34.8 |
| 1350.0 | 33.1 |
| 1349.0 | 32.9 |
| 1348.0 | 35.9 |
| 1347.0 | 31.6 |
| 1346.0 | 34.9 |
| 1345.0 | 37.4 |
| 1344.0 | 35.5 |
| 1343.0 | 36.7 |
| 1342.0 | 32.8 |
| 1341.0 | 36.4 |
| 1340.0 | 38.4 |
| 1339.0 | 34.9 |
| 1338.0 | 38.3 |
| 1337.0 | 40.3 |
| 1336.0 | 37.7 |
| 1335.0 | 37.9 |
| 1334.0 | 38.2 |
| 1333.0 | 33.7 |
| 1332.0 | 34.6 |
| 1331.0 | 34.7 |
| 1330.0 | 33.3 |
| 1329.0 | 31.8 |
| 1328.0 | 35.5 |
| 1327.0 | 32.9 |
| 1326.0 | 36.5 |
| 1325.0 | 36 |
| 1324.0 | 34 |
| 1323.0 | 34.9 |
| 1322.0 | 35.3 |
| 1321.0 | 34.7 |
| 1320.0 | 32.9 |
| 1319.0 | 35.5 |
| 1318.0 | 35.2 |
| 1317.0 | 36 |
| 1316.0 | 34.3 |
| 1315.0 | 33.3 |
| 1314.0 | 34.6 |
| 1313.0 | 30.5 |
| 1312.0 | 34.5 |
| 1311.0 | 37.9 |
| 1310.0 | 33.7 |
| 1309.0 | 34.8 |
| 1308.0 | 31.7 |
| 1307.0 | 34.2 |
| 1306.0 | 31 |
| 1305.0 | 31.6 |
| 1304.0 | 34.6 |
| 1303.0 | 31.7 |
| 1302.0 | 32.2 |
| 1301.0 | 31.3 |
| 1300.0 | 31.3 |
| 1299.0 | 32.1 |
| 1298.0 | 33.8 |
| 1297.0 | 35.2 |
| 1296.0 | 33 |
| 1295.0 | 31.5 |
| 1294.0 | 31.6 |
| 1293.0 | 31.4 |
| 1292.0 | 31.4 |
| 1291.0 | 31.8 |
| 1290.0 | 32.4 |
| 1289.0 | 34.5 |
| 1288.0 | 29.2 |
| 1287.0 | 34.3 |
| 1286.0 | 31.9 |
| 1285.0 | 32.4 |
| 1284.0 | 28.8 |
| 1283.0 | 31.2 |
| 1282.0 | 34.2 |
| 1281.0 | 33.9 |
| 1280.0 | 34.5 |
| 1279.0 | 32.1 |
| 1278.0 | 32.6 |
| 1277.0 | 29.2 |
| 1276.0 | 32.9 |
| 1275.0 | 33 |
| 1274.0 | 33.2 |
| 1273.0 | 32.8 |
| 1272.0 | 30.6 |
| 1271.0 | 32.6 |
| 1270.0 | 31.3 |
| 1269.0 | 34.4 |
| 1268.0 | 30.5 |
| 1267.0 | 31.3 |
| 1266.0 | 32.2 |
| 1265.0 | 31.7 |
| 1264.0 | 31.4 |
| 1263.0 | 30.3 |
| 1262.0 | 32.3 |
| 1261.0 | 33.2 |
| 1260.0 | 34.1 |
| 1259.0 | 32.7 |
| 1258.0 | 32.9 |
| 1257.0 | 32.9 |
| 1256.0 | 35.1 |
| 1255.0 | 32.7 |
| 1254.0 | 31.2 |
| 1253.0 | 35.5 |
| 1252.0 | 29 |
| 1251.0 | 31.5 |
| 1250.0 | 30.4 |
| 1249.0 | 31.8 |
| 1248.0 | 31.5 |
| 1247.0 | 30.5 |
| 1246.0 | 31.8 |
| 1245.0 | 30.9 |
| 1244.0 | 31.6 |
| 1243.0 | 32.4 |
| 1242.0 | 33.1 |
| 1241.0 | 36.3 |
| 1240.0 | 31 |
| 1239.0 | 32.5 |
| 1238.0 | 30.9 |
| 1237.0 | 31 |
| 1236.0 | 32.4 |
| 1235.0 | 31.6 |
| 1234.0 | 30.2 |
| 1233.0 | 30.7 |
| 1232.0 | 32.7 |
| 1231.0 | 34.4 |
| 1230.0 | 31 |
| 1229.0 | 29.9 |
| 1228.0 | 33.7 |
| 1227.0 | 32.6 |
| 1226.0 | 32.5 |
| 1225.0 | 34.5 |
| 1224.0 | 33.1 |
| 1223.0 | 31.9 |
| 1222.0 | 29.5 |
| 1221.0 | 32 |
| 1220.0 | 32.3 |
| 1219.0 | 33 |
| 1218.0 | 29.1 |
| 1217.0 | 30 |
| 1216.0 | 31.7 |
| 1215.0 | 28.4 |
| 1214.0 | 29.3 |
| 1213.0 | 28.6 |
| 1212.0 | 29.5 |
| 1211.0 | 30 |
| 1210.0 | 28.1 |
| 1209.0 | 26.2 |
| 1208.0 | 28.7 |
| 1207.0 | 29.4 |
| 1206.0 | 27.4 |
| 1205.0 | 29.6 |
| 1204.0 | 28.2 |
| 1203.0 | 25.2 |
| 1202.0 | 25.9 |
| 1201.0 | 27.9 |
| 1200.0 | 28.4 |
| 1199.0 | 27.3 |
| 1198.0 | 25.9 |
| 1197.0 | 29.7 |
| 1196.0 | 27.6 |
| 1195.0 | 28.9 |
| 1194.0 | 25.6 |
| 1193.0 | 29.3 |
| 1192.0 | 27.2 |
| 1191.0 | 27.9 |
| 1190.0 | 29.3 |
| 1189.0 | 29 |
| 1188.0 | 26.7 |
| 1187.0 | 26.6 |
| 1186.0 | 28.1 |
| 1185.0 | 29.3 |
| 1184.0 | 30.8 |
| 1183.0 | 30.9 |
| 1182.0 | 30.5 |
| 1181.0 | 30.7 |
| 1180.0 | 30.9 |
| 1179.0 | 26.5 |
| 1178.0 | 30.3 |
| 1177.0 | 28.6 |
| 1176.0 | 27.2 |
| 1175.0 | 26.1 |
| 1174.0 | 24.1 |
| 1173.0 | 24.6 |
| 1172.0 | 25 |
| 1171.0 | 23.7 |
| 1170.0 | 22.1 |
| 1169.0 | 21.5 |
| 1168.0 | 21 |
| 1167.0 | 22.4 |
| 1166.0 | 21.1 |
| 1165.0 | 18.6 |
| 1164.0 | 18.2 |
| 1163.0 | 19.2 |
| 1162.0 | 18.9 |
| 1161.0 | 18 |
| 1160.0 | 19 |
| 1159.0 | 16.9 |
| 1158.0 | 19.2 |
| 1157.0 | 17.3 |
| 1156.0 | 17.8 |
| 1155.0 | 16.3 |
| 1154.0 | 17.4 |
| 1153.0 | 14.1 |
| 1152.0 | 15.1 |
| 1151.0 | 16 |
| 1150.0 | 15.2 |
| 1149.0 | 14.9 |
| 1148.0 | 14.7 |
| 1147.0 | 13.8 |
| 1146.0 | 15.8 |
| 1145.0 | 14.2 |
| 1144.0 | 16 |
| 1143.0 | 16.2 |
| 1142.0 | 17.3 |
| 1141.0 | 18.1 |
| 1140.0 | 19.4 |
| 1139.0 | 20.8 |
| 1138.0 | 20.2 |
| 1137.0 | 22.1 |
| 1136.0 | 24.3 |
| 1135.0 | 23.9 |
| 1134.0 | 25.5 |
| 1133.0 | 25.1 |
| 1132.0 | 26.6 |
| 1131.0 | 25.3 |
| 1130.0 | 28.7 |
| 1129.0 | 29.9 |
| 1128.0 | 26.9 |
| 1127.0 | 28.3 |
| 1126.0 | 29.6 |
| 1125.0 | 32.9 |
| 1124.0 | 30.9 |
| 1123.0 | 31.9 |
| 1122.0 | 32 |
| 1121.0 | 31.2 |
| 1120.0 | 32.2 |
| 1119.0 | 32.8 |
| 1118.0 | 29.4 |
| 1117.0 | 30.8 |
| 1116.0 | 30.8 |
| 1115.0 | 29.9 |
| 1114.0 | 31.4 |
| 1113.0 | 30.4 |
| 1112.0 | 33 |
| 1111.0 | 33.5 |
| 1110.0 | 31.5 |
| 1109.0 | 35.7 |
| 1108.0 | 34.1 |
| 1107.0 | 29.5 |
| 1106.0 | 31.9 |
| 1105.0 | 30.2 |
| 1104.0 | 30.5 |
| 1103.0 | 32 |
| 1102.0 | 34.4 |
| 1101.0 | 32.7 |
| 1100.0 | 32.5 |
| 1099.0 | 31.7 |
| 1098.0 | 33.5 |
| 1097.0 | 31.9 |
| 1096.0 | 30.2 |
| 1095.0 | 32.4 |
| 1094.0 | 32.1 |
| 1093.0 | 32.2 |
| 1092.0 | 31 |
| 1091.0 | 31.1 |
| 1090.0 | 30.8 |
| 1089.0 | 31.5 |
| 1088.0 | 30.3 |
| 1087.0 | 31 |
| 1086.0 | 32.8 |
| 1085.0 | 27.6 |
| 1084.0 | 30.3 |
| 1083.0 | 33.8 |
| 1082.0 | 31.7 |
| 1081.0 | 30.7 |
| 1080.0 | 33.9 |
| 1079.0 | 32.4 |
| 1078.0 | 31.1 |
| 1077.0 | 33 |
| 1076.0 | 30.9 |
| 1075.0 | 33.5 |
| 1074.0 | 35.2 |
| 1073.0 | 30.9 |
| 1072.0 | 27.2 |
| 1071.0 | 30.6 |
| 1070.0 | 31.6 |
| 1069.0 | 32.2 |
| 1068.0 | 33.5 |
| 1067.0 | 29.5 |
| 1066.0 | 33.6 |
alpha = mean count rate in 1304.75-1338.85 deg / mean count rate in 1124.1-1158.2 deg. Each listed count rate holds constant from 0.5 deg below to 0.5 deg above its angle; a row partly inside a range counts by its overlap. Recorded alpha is 1.68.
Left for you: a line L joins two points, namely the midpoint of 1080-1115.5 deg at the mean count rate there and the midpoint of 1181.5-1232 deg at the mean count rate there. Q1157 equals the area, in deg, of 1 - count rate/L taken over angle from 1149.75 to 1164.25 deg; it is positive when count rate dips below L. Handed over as 6.3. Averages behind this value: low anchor 31.7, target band 17.3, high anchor 29.5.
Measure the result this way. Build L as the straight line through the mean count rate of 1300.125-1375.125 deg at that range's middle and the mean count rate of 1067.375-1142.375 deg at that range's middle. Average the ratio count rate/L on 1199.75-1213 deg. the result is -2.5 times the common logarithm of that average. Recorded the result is 0.15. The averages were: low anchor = 30.1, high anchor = 34.7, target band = 28.1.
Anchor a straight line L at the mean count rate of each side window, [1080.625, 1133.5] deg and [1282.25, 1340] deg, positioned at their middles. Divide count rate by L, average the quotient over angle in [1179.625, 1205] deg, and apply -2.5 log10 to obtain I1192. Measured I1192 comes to 0.14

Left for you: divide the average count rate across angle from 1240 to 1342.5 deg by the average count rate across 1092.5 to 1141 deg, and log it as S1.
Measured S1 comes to 1.12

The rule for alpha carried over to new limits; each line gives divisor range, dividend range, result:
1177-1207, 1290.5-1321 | 1.17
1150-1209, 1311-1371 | 1.42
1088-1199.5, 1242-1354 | 1.28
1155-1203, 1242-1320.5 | 1.30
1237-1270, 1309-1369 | 1.09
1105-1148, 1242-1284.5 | 1.21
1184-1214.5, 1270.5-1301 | 1.15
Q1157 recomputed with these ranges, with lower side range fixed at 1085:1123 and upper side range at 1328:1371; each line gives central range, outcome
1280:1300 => 1.1 deg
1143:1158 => 7.7 deg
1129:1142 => 3.6 deg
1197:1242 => 4.0 deg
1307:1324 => 0.2 deg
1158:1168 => 4.1 deg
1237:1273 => 1.8 deg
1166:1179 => 3.2 deg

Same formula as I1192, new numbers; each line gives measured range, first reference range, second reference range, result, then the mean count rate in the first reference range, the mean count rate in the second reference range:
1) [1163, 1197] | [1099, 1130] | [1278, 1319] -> 0.21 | 31.4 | 32.9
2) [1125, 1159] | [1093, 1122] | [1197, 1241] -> 0.47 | 31.9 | 30.3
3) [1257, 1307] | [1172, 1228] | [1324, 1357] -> 0.01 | 29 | 35.3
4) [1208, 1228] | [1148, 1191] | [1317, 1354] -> -0.16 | 22.8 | 35.3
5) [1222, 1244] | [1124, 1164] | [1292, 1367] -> -0.19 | 20.4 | 34.4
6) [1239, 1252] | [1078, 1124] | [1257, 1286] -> 0.01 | 31.7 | 32.2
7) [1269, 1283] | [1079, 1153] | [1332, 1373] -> 0.01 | 27.6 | 35.3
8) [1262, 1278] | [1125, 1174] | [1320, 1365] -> -0.08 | 20.5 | 35.2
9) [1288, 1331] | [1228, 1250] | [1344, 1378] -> 0.00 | 31.8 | 34.7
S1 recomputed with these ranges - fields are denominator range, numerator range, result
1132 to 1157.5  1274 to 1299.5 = 1.78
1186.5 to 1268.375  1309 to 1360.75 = 1.15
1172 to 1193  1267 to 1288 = 1.14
